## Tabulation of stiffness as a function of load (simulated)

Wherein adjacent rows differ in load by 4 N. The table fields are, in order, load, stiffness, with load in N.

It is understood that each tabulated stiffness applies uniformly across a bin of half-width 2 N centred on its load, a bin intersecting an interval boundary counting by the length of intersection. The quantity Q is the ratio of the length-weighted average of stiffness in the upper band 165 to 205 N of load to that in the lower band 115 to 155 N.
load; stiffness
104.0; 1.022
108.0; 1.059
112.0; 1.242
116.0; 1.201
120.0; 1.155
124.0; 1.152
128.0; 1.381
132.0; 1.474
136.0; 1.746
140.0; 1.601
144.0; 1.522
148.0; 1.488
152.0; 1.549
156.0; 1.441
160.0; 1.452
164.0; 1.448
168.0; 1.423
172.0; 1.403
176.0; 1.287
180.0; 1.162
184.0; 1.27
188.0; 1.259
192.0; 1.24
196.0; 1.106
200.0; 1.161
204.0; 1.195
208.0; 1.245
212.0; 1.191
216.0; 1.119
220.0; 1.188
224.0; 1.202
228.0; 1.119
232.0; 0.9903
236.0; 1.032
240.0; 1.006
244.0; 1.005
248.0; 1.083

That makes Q 0.9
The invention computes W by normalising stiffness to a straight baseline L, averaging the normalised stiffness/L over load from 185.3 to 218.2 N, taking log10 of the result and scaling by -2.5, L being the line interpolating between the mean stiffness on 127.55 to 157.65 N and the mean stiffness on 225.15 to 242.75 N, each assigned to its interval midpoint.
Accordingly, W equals 0.02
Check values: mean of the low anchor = 1.53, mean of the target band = 1.19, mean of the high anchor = 1.04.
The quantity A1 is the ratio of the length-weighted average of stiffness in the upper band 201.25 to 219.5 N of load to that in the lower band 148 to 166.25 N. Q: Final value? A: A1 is 0.81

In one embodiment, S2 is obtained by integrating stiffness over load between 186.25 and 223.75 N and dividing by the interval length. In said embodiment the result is 1.19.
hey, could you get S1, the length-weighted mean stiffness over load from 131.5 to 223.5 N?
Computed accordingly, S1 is 1.34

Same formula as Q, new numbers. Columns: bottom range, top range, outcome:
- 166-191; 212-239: 0.86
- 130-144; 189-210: 0.75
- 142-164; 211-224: 0.79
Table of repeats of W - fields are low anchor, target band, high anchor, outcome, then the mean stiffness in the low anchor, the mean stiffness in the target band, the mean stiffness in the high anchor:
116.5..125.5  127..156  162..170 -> -0.19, 1.16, 1.54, 1.44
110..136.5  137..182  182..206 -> -0.15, 1.31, 1.44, 1.21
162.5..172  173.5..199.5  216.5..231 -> 0.10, 1.43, 1.22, 1.15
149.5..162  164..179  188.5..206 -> 0.00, 1.48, 1.37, 1.18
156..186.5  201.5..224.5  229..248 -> -0.04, 1.35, 1.19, 1.02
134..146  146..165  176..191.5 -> 0.01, 1.62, 1.48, 1.24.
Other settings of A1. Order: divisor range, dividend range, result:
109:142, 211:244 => 0.81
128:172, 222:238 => 0.72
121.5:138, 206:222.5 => 0.83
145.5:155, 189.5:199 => 0.78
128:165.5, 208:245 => 0.73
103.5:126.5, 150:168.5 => 1.27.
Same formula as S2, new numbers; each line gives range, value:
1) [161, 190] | 1.33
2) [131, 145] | 1.6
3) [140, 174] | 1.47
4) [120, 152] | 1.46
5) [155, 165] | 1.45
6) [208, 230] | 1.17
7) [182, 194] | 1.26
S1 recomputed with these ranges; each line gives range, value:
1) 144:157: 1.5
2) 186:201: 1.19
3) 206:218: 1.18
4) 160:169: 1.44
